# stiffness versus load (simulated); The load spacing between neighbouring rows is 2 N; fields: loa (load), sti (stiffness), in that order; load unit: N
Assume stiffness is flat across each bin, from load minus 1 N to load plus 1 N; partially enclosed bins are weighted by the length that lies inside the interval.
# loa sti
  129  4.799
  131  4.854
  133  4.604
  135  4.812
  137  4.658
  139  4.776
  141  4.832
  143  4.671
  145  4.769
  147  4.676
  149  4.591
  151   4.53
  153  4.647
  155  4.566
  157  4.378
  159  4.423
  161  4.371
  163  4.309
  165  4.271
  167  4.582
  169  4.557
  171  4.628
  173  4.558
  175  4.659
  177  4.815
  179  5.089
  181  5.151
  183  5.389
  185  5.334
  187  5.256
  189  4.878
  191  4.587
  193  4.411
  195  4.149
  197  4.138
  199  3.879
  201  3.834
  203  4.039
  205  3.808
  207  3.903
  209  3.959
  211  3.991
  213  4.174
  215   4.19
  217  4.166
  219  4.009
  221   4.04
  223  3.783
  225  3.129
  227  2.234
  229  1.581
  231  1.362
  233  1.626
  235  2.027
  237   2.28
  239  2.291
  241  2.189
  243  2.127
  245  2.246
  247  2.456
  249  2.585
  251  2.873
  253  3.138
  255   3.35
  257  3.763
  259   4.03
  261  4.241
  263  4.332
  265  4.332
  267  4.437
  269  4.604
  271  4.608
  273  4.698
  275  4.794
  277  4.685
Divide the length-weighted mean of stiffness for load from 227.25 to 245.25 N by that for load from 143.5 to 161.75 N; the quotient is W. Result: 0.43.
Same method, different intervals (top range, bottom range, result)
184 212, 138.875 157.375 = 0.92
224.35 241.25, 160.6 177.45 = 0.45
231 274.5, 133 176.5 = 0.70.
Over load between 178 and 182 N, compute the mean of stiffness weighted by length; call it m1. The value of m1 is 5.12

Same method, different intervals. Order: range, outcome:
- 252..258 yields 3.42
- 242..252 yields 2.46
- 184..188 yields 5.29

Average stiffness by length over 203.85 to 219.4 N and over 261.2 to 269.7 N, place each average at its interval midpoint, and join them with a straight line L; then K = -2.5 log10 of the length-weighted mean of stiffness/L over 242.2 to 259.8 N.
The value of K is 0.41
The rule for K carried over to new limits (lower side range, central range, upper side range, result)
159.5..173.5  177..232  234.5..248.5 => -0.19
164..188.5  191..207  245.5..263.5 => 0.09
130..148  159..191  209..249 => -0.20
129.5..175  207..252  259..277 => 0.48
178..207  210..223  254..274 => 0.09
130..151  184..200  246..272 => -0.07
